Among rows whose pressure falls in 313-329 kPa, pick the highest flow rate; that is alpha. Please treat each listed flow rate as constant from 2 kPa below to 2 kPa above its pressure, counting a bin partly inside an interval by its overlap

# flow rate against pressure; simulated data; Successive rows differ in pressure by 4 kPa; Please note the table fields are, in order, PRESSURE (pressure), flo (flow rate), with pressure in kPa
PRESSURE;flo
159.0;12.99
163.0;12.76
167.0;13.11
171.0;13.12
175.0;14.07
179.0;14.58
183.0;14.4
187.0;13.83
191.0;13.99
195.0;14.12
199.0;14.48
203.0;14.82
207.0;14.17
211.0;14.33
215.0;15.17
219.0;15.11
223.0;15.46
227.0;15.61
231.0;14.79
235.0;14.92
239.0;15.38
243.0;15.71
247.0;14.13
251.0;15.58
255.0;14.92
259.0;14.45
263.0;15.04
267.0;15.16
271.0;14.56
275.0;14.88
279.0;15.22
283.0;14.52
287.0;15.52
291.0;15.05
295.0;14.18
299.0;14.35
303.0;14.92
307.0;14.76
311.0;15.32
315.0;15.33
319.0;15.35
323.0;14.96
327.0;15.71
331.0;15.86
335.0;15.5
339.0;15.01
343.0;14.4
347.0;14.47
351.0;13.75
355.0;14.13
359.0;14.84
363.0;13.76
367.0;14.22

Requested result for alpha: 15.71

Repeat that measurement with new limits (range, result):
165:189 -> 14.58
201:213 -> 14.82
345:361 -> 14.84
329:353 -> 15.86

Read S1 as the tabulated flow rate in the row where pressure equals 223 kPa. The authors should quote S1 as 15.46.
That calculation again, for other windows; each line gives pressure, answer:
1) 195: 14.12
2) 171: 13.12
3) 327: 15.71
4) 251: 15.58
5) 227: 15.61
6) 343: 14.4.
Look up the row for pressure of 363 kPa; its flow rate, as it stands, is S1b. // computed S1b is 13.76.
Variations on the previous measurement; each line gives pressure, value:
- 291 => 15.05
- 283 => 14.52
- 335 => 15.5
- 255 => 14.92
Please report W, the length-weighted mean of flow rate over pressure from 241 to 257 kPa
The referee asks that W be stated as 15.1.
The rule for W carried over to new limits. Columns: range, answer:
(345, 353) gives 14.1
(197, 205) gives 14.7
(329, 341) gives 15.5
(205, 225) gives 14.8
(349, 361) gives 14.2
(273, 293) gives 15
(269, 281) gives 14.9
